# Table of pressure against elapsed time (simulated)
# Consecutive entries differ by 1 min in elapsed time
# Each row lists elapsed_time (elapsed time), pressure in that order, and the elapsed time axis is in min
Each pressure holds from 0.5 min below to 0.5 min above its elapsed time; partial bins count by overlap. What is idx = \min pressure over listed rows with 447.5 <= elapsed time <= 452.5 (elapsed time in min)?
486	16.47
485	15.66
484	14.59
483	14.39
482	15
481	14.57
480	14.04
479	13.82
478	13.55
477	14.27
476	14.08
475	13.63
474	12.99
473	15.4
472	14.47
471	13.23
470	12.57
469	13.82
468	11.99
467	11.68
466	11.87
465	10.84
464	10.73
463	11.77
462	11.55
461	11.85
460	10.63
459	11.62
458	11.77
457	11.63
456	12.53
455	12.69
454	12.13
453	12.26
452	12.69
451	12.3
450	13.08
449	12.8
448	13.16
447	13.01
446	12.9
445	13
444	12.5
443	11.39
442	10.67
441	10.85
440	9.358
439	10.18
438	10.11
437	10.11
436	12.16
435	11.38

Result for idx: 12.3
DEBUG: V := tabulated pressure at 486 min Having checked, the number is 16.47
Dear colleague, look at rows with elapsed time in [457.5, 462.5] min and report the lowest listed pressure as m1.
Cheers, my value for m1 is 10.63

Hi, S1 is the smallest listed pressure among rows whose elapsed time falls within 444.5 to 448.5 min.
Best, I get 12.9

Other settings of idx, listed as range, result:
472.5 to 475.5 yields 12.99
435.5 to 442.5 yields 9.358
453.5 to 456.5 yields 12.13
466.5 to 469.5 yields 11.68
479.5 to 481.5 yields 14.04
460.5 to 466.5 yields 10.73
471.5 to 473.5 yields 14.47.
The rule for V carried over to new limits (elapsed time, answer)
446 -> 12.9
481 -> 14.57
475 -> 13.63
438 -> 10.11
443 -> 11.39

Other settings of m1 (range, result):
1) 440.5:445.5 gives 10.67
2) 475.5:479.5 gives 13.55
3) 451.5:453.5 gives 12.26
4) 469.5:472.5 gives 12.57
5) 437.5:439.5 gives 10.11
